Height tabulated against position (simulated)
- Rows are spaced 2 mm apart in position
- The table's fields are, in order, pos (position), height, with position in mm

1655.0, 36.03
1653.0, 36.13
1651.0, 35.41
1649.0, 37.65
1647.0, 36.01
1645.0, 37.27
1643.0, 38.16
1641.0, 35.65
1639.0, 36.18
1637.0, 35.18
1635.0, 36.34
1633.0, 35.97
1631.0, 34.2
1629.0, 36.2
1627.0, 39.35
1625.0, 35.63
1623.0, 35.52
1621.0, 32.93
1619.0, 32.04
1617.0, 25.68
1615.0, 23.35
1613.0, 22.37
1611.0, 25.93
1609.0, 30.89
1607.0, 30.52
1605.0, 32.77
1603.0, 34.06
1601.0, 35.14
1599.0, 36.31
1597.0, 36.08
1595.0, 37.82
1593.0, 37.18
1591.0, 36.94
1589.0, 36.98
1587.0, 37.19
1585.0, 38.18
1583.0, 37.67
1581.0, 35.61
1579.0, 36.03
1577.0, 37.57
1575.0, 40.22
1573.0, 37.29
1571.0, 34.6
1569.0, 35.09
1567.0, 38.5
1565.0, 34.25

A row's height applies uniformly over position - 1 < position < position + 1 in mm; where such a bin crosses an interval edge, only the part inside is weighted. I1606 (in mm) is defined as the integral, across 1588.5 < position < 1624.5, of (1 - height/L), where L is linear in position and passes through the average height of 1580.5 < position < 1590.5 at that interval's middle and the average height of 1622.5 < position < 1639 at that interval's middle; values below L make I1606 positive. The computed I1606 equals 4.27 mm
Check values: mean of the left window 37.2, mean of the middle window 32.3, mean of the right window 36.1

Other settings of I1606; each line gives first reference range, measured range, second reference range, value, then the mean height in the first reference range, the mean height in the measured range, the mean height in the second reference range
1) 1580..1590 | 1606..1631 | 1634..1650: 3.9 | 37.1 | 31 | 36.6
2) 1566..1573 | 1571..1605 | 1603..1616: -4.5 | 36.2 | 36.7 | 28.1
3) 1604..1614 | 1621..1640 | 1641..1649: -1.3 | 28.5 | 35.9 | 37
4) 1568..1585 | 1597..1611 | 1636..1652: 1.4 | 36.8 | 33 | 36.4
